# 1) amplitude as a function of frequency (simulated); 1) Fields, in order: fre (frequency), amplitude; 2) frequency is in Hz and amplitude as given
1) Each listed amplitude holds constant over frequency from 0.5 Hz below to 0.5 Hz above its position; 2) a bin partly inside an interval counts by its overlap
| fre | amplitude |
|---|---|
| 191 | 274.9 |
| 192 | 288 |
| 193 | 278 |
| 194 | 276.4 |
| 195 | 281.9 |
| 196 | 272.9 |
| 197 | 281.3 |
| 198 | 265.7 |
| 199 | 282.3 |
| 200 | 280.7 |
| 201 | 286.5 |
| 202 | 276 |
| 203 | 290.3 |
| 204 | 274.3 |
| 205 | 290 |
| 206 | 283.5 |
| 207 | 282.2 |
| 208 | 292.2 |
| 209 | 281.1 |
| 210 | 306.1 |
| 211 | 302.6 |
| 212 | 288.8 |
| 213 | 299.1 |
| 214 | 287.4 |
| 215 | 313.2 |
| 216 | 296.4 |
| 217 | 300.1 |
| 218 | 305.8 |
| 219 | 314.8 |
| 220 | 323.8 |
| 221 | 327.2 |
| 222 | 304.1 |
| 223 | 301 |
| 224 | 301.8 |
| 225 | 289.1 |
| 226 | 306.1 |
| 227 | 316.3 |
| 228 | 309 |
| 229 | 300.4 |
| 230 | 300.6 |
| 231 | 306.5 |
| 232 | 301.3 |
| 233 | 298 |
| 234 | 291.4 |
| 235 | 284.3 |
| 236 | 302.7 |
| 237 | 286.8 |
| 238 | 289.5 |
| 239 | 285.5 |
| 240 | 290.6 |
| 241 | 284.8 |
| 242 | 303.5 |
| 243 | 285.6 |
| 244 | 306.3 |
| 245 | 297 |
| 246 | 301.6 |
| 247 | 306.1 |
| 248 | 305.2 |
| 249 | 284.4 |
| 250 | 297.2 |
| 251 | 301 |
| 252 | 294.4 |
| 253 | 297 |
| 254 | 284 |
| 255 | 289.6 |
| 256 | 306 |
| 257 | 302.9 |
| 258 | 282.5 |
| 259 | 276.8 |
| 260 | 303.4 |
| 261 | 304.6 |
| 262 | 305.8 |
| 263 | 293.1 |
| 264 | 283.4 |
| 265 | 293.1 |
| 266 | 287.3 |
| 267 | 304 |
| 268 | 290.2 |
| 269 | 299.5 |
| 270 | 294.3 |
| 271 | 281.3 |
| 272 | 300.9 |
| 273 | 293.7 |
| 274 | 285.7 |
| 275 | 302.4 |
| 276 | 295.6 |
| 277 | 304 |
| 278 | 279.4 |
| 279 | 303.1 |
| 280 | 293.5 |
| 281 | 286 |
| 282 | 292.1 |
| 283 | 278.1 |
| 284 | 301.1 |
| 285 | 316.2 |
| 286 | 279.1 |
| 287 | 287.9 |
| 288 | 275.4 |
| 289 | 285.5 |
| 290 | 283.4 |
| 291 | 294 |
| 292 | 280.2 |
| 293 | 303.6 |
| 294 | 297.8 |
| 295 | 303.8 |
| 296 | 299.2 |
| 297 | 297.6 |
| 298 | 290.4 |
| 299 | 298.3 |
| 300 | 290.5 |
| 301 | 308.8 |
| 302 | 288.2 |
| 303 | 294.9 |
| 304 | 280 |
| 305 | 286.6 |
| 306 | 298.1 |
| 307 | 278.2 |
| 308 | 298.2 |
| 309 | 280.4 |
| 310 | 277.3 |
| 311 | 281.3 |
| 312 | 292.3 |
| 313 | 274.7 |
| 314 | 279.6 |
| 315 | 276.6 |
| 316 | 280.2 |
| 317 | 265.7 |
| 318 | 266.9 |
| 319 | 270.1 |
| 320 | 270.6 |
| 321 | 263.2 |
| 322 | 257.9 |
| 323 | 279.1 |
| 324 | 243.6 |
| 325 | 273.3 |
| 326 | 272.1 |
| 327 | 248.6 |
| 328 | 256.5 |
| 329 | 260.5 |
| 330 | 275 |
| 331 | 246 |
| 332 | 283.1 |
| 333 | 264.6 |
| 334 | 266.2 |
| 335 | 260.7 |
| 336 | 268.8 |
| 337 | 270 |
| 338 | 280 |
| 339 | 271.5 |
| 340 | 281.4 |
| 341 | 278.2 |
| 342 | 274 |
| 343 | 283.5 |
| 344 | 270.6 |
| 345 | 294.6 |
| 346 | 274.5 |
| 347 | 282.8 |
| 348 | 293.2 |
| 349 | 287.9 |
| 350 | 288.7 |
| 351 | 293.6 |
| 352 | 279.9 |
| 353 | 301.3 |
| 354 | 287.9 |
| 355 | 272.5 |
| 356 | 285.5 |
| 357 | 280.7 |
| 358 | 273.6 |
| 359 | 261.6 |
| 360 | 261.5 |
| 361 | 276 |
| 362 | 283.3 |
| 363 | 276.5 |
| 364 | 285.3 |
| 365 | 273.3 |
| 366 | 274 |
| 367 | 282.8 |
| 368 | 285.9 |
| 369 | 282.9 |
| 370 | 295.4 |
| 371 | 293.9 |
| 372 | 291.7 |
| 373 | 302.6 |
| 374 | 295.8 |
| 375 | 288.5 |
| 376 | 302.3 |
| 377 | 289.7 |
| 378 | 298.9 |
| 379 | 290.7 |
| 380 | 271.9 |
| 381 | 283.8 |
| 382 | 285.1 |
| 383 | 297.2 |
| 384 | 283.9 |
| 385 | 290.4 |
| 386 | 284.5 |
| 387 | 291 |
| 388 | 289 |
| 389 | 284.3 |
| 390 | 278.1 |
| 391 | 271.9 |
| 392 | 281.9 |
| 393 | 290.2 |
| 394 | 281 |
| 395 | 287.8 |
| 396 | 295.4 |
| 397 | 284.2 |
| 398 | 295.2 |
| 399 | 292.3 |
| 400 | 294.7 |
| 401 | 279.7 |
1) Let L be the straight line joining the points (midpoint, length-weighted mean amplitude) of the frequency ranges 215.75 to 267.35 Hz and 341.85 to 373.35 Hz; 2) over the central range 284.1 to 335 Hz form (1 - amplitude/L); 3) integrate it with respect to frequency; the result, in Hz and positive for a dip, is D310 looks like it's 1.6 Hz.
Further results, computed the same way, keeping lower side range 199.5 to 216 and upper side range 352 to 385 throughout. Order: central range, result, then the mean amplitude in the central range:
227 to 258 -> -0.8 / 297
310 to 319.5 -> 0.3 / 276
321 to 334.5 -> 1.1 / 264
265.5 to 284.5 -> -0.4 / 293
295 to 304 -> -0.3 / 296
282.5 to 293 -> -0.1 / 289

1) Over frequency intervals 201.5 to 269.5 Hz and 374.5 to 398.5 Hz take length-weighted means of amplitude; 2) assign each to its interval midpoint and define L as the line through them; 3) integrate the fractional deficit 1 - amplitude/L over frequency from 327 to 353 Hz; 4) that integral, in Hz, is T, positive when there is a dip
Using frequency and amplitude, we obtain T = 1.3 Hz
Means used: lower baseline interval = 297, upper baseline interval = 287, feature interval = 275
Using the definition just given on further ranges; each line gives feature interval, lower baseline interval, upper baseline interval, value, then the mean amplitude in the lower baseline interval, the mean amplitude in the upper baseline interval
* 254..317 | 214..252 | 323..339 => -2.19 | 300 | 265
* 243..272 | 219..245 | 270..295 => 0.06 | 300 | 292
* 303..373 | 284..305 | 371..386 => 3.49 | 293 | 291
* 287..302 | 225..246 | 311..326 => -0.77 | 297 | 271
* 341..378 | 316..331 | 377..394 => -0.99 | 264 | 286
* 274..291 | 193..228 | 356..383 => -0.11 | 294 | 284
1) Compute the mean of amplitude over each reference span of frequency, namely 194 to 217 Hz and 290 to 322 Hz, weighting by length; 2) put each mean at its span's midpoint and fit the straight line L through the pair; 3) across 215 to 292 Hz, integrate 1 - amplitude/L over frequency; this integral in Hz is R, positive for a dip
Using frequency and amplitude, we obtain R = -2.67 Hz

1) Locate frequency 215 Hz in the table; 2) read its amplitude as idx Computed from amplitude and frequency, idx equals 313.2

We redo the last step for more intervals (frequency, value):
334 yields 266.2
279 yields 303.1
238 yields 289.5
